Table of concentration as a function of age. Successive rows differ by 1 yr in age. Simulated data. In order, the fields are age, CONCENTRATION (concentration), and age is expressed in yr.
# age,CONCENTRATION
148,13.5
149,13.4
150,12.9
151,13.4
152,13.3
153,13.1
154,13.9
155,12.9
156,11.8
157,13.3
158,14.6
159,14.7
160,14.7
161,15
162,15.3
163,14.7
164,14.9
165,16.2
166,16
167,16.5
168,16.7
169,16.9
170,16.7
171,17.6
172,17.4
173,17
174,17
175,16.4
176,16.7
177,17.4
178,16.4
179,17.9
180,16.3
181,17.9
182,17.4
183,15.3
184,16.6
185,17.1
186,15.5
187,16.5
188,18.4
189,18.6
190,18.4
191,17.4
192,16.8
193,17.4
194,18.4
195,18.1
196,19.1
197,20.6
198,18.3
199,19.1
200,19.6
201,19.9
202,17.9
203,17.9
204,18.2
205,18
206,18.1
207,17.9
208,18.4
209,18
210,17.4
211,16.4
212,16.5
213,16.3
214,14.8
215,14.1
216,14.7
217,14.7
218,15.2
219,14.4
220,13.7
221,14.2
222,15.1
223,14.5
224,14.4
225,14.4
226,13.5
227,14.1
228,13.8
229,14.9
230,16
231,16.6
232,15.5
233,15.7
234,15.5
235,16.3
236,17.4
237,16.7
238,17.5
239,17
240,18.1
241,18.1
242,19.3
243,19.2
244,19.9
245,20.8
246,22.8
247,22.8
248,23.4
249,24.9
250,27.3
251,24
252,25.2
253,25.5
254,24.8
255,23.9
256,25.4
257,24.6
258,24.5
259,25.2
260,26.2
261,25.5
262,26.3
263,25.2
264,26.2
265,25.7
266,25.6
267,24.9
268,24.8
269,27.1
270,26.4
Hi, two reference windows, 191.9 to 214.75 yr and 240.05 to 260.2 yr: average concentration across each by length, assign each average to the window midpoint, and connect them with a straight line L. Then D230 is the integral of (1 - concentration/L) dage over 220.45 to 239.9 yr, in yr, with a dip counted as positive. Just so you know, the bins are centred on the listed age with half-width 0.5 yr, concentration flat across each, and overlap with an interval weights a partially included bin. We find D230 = 5.12 yr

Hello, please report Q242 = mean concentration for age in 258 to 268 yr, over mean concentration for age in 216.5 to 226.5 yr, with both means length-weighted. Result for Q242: 1.77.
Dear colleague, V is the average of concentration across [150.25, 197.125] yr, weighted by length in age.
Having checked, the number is 16.2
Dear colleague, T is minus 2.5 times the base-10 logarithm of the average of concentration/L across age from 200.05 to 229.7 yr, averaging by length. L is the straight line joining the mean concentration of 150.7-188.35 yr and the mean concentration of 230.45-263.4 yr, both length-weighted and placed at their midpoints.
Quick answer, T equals 0.19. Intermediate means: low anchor 15.8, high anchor 21.5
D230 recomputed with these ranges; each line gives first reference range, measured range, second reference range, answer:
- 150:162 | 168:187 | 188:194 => -0.7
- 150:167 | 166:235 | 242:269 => 6.2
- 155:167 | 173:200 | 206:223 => -4.2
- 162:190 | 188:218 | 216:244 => -2.4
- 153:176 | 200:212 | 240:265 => 0.8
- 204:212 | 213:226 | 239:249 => 2.8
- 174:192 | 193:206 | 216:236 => -2.0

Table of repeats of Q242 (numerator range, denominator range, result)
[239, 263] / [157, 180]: 1.44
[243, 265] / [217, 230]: 1.69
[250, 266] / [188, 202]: 1.36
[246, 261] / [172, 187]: 1.48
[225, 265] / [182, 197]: 1.18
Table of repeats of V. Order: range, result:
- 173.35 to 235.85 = 16.6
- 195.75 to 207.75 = 18.7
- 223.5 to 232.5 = 14.8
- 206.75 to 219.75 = 16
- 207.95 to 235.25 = 15.3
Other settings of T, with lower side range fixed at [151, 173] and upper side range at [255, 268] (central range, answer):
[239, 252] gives 0.10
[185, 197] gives 0.02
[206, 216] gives 0.21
